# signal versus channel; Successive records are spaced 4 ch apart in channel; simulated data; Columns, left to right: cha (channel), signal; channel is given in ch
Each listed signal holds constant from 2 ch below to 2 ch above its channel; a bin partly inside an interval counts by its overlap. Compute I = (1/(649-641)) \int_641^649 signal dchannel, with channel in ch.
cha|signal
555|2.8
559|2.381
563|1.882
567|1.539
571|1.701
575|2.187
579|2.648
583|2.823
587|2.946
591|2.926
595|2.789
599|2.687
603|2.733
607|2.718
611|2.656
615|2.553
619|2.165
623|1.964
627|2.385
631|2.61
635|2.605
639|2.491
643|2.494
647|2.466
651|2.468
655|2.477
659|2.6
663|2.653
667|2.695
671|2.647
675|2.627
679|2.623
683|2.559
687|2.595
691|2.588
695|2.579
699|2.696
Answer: 2.48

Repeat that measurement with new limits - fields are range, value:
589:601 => 2.8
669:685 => 2.61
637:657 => 2.48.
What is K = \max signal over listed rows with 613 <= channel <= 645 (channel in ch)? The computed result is 2.61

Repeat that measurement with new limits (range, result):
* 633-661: 2.605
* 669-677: 2.647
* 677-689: 2.623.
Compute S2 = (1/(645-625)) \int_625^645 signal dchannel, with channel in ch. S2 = 2.52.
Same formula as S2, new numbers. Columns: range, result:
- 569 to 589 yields 2.46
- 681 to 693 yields 2.58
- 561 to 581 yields 1.99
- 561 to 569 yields 1.71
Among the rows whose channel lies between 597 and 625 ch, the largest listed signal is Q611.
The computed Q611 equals 2.733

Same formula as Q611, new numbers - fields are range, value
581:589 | 2.946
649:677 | 2.695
